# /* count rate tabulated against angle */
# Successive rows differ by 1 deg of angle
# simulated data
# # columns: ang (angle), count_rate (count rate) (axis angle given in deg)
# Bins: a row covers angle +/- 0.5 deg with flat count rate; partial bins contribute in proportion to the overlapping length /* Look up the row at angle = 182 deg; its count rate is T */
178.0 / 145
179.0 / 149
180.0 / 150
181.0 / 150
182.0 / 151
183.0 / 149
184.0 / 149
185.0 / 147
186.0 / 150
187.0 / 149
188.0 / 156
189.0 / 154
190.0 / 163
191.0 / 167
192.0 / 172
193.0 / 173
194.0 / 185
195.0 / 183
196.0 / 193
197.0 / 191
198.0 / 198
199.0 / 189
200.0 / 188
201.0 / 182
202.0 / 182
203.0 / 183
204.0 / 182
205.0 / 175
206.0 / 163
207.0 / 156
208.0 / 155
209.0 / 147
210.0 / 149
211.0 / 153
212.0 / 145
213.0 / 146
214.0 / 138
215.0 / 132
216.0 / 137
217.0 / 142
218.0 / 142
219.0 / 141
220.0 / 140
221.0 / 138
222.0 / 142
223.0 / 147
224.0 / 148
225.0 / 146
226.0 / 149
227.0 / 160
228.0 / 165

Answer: 151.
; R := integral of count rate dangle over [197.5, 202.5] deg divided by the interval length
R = 188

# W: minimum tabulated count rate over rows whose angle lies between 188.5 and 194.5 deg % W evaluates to 154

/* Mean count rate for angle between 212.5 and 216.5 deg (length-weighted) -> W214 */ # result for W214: 138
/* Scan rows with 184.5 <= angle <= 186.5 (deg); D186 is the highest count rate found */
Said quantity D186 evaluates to 150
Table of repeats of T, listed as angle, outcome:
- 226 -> 149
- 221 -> 138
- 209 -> 147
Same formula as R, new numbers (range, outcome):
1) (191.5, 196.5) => 181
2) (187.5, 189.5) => 155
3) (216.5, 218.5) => 142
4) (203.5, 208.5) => 166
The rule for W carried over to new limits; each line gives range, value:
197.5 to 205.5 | 175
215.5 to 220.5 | 137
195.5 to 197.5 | 191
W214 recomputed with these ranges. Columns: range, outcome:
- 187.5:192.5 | 162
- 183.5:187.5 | 149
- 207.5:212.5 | 150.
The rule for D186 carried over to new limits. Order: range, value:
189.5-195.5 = 185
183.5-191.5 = 167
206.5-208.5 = 156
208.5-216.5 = 153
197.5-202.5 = 198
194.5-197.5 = 193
